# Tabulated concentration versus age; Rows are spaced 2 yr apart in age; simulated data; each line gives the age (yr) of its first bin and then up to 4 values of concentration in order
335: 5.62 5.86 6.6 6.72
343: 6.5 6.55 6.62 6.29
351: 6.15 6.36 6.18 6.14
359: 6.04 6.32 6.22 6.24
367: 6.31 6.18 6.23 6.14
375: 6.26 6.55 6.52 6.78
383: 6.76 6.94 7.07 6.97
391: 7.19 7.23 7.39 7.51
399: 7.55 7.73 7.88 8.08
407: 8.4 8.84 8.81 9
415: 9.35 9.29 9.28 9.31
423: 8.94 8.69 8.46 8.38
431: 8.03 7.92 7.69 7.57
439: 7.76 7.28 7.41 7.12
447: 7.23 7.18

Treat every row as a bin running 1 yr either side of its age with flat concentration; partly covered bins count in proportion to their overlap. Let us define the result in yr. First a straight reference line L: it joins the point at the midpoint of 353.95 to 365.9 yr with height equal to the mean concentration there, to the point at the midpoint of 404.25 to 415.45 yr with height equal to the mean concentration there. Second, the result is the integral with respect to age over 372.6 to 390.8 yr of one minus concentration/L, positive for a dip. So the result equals 1.5 yr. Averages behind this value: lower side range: 6.19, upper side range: 8.73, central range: 6.71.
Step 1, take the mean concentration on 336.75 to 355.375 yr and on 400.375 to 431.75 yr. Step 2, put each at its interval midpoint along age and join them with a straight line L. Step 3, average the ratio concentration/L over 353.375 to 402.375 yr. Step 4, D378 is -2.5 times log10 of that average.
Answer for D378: 0.12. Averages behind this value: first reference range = 6.41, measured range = 6.69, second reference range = 8.67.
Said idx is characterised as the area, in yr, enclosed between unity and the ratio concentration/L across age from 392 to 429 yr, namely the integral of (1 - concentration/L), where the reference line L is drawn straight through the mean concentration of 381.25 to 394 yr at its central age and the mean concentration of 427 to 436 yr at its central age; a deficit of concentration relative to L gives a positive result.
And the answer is -4.2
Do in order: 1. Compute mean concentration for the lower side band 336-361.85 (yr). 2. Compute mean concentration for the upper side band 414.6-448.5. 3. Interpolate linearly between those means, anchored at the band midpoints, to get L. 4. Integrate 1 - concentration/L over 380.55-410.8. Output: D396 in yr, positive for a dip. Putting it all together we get -0.60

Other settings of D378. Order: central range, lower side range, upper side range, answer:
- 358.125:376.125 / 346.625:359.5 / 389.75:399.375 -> 0.07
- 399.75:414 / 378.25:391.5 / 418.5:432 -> -0.07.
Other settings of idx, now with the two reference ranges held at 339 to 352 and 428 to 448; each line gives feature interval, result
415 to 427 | -2.66 yr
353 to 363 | 0.67 yr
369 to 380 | 0.83 yr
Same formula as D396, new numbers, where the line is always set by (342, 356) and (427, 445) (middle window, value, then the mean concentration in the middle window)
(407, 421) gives -3.1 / 9.06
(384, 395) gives -0.1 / 7.11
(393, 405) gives -0.7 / 7.62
